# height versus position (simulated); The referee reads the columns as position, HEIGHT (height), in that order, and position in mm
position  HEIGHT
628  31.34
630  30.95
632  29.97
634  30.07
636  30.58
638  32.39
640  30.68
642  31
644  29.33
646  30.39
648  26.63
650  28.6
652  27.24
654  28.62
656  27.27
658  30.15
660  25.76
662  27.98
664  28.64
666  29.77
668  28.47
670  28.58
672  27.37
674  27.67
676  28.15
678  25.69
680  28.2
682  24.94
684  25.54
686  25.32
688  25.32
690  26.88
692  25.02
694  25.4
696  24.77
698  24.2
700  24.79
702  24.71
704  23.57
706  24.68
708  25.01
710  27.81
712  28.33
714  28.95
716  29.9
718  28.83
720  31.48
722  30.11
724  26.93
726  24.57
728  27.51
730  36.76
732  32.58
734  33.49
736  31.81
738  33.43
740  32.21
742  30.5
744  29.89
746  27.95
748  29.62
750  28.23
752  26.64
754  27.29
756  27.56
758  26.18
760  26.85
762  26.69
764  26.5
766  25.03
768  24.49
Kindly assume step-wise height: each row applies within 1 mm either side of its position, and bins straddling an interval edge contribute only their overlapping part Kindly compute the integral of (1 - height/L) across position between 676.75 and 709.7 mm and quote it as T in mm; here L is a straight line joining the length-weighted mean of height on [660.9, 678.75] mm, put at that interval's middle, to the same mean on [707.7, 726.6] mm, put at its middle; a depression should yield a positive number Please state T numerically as 3.4 mm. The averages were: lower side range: 28.1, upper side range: 28.4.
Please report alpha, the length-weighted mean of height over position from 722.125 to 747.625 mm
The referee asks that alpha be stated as 30.6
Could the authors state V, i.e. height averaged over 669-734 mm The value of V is 27.3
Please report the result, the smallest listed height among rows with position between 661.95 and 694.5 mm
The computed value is 24.94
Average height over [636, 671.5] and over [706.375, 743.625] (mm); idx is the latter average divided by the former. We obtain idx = 1.03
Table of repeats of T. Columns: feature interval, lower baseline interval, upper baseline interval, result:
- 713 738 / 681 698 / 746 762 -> -3.6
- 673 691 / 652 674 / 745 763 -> 1.0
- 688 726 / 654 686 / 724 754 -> 3.0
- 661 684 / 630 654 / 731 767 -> 1.4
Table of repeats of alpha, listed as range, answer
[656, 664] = 28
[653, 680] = 28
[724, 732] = 29.6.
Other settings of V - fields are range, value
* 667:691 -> 26.8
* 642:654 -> 28.7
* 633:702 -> 27.6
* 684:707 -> 25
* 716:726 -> 28.9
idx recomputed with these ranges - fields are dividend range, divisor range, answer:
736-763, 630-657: 0.98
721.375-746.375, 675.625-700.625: 1.20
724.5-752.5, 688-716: 1.18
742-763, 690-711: 1.11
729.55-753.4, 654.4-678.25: 1.10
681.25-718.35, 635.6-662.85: 0.89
